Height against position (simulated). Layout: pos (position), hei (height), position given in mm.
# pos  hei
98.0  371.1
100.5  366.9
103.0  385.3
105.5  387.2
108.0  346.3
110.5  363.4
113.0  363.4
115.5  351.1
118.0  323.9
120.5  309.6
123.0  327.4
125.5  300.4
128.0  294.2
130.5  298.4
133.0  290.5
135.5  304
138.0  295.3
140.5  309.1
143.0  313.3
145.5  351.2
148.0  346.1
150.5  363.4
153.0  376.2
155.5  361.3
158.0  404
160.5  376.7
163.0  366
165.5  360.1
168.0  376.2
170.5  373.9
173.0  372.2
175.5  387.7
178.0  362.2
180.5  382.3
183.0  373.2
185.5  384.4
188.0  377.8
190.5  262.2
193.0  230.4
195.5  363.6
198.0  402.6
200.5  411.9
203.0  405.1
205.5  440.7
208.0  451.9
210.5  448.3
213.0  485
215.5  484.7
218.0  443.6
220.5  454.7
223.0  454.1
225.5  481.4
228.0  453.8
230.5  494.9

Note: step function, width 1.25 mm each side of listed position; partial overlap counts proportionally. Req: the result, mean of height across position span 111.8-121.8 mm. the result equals 337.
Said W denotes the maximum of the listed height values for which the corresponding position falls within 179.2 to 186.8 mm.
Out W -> 384.4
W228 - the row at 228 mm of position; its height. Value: 453.8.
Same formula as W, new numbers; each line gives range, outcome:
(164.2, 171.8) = 376.2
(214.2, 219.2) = 484.7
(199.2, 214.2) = 485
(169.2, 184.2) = 387.7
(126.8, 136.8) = 304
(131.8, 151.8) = 363.4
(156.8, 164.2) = 404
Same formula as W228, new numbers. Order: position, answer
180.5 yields 382.3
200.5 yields 411.9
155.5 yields 361.3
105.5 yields 387.2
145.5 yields 351.2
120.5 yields 309.6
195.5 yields 363.6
